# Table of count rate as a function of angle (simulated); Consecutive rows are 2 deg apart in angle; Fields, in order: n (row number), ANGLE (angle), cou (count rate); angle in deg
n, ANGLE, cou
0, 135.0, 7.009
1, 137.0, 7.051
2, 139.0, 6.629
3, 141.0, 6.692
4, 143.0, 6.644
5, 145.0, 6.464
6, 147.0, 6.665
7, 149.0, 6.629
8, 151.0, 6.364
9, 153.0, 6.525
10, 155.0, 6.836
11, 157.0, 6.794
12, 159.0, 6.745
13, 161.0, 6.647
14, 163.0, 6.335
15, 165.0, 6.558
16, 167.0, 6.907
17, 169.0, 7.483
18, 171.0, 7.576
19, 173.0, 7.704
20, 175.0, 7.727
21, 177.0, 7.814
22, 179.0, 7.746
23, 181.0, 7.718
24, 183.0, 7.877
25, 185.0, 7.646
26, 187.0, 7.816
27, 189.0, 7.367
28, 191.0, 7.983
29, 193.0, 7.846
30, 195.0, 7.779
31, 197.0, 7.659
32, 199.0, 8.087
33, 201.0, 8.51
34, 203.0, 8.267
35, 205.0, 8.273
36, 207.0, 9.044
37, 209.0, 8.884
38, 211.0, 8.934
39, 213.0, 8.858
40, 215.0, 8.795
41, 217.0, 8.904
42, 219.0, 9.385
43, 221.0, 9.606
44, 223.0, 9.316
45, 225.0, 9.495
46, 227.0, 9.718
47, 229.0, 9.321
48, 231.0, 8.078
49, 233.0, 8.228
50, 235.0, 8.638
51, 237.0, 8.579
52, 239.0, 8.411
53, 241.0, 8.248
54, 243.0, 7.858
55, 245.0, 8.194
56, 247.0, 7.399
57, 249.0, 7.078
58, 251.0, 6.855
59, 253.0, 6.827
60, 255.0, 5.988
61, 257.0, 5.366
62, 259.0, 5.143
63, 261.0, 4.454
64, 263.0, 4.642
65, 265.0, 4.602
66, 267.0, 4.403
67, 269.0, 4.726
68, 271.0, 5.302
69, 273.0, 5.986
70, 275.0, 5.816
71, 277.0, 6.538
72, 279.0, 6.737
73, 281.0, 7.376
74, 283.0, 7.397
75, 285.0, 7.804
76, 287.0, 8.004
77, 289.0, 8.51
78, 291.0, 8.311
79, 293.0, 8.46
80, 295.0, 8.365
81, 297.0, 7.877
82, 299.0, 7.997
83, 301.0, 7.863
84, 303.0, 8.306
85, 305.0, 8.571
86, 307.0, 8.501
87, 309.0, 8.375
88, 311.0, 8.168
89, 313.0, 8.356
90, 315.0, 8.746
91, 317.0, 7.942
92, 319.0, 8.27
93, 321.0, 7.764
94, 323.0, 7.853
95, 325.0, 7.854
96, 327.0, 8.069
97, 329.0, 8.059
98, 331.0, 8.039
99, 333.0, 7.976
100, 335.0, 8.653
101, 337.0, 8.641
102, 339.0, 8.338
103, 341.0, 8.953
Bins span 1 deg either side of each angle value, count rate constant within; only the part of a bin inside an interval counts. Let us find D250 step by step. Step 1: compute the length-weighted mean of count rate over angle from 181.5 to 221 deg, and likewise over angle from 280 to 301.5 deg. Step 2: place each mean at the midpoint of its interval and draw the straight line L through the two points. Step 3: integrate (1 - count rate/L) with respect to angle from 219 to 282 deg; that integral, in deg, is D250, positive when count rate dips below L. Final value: 8.22 deg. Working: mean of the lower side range 8.34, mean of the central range 7.1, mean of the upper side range 8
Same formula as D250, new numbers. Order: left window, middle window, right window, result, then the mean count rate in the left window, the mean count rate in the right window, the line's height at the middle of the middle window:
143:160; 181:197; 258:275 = -4.4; 6.63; 4.96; 6.08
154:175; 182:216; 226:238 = -1.3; 7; 8.76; 7.9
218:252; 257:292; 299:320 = 9.1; 8.49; 8.29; 8.39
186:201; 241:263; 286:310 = 4.3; 7.84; 8.26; 8.08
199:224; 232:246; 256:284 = -1.9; 8.87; 5.61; 7.33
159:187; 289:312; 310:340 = -0.6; 7.36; 8.18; 8.05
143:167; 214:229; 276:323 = -4.3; 6.61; 8.01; 7.25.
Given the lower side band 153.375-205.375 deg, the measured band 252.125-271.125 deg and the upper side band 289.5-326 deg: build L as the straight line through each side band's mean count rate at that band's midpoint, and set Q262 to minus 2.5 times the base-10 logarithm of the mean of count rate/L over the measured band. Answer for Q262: 0.48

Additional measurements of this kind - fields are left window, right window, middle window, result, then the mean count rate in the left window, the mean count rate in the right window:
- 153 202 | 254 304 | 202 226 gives -0.25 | 7.45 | 6.64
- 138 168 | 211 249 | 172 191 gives -0.05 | 6.63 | 8.69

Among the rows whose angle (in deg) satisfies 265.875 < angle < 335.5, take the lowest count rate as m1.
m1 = 4.403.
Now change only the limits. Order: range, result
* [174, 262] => 4.454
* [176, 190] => 7.367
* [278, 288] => 6.737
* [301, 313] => 7.863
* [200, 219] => 8.267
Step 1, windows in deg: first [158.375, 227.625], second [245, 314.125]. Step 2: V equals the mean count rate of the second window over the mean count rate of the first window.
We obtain 0.9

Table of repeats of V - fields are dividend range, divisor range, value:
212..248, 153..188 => 1.20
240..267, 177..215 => 0.77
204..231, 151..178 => 1.29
